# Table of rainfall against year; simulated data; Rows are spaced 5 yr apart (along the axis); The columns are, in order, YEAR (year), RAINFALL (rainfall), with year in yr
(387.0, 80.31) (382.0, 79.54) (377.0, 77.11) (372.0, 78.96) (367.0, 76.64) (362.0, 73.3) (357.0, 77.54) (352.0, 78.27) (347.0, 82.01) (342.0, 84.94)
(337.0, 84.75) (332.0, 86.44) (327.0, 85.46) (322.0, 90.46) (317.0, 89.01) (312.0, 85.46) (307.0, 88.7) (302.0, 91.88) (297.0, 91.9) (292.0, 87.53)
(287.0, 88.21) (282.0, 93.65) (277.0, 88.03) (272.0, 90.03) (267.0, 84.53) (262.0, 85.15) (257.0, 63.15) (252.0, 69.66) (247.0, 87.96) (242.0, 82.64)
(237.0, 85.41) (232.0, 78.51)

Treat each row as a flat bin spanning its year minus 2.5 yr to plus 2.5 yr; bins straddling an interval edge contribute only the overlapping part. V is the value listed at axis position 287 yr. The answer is 88.21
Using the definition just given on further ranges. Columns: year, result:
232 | 78.51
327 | 85.46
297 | 91.9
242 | 82.64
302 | 91.88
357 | 77.54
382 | 79.54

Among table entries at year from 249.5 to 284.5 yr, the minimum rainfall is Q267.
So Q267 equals 63.15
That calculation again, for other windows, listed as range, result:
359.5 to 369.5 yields 73.3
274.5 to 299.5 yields 87.53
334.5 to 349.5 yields 82.01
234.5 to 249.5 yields 82.64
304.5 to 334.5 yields 85.46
